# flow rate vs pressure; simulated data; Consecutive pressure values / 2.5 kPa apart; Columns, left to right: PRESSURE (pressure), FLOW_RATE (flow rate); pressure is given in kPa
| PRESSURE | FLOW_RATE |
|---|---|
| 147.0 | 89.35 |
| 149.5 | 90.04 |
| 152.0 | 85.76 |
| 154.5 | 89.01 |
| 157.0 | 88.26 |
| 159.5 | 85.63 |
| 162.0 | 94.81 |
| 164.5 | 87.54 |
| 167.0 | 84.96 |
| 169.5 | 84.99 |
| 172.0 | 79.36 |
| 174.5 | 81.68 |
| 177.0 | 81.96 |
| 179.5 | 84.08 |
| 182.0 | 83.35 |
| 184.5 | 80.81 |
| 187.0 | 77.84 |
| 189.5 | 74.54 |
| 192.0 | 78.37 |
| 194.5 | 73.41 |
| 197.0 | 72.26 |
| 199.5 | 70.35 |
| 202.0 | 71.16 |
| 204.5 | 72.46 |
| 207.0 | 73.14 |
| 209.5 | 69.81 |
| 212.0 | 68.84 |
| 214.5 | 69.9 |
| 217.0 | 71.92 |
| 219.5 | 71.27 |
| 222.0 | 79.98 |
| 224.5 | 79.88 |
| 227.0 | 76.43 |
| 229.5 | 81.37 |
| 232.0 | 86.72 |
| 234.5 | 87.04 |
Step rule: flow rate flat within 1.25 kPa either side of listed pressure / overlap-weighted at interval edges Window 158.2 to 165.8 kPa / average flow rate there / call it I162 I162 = 89.3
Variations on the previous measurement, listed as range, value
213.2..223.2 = 73.2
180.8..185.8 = 82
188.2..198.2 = 74.7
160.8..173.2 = 86.3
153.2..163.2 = 89.4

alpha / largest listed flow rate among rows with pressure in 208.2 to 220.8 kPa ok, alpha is 71.92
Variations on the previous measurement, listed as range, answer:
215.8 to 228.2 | 79.98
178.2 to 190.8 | 84.08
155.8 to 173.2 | 94.81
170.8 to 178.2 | 81.96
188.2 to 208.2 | 78.37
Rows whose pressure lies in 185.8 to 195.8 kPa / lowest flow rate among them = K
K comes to 73.41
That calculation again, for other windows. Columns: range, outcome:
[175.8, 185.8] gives 80.81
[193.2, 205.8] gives 70.35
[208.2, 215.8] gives 68.84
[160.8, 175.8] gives 79.36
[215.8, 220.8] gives 71.27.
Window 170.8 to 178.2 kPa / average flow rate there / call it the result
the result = 81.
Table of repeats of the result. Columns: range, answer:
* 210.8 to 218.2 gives 70.2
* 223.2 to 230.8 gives 79.3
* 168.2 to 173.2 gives 82.2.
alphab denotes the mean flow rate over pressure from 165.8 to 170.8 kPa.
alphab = 84.9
